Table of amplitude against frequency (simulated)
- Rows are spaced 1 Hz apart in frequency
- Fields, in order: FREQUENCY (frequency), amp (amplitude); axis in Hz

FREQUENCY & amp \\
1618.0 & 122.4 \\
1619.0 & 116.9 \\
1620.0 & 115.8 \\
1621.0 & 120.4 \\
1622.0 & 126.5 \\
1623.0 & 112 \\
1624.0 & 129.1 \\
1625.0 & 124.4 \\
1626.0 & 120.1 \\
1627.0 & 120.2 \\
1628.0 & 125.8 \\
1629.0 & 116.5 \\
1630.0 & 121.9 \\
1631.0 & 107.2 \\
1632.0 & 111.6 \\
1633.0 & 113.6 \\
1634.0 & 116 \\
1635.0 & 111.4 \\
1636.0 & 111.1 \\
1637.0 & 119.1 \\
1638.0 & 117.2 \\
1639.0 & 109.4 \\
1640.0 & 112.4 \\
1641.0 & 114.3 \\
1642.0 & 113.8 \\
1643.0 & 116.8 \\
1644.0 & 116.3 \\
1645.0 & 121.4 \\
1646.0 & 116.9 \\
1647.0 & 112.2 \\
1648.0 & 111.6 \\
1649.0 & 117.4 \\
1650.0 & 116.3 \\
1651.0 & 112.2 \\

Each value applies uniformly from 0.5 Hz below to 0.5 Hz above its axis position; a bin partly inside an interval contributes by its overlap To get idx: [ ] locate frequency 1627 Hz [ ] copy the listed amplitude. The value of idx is 120.2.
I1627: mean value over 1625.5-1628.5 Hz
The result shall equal 122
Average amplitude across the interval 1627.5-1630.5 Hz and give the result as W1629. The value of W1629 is 121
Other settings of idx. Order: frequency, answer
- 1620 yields 115.8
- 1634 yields 116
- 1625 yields 124.4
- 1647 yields 112.2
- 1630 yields 121.9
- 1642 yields 113.8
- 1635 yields 111.4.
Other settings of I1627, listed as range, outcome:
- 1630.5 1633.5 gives 111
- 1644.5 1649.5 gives 116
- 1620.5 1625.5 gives 122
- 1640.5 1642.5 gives 114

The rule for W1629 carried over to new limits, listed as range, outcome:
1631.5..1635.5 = 113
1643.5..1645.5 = 119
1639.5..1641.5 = 113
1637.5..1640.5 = 113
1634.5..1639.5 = 114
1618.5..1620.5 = 116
